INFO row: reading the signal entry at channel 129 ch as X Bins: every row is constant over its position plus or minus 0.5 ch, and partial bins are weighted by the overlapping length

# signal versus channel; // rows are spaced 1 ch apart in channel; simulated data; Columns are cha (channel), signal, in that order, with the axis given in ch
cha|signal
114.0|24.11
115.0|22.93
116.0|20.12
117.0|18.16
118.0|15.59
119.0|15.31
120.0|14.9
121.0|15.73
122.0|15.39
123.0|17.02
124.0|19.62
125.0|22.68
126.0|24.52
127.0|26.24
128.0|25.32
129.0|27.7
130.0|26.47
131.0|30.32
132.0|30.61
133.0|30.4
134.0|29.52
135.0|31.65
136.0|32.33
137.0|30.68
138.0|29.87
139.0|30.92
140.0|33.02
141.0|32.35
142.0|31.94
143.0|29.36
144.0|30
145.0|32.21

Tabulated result 27.7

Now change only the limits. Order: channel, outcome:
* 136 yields 32.33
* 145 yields 32.21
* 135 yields 31.65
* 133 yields 30.4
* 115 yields 22.93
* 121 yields 15.73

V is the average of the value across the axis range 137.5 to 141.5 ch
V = 31.5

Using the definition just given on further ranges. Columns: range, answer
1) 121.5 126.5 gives 19.8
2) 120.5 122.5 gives 15.6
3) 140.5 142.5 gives 32.1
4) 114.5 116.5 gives 21.5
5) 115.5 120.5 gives 16.8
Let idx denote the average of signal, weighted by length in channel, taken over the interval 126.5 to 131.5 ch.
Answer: 27.2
